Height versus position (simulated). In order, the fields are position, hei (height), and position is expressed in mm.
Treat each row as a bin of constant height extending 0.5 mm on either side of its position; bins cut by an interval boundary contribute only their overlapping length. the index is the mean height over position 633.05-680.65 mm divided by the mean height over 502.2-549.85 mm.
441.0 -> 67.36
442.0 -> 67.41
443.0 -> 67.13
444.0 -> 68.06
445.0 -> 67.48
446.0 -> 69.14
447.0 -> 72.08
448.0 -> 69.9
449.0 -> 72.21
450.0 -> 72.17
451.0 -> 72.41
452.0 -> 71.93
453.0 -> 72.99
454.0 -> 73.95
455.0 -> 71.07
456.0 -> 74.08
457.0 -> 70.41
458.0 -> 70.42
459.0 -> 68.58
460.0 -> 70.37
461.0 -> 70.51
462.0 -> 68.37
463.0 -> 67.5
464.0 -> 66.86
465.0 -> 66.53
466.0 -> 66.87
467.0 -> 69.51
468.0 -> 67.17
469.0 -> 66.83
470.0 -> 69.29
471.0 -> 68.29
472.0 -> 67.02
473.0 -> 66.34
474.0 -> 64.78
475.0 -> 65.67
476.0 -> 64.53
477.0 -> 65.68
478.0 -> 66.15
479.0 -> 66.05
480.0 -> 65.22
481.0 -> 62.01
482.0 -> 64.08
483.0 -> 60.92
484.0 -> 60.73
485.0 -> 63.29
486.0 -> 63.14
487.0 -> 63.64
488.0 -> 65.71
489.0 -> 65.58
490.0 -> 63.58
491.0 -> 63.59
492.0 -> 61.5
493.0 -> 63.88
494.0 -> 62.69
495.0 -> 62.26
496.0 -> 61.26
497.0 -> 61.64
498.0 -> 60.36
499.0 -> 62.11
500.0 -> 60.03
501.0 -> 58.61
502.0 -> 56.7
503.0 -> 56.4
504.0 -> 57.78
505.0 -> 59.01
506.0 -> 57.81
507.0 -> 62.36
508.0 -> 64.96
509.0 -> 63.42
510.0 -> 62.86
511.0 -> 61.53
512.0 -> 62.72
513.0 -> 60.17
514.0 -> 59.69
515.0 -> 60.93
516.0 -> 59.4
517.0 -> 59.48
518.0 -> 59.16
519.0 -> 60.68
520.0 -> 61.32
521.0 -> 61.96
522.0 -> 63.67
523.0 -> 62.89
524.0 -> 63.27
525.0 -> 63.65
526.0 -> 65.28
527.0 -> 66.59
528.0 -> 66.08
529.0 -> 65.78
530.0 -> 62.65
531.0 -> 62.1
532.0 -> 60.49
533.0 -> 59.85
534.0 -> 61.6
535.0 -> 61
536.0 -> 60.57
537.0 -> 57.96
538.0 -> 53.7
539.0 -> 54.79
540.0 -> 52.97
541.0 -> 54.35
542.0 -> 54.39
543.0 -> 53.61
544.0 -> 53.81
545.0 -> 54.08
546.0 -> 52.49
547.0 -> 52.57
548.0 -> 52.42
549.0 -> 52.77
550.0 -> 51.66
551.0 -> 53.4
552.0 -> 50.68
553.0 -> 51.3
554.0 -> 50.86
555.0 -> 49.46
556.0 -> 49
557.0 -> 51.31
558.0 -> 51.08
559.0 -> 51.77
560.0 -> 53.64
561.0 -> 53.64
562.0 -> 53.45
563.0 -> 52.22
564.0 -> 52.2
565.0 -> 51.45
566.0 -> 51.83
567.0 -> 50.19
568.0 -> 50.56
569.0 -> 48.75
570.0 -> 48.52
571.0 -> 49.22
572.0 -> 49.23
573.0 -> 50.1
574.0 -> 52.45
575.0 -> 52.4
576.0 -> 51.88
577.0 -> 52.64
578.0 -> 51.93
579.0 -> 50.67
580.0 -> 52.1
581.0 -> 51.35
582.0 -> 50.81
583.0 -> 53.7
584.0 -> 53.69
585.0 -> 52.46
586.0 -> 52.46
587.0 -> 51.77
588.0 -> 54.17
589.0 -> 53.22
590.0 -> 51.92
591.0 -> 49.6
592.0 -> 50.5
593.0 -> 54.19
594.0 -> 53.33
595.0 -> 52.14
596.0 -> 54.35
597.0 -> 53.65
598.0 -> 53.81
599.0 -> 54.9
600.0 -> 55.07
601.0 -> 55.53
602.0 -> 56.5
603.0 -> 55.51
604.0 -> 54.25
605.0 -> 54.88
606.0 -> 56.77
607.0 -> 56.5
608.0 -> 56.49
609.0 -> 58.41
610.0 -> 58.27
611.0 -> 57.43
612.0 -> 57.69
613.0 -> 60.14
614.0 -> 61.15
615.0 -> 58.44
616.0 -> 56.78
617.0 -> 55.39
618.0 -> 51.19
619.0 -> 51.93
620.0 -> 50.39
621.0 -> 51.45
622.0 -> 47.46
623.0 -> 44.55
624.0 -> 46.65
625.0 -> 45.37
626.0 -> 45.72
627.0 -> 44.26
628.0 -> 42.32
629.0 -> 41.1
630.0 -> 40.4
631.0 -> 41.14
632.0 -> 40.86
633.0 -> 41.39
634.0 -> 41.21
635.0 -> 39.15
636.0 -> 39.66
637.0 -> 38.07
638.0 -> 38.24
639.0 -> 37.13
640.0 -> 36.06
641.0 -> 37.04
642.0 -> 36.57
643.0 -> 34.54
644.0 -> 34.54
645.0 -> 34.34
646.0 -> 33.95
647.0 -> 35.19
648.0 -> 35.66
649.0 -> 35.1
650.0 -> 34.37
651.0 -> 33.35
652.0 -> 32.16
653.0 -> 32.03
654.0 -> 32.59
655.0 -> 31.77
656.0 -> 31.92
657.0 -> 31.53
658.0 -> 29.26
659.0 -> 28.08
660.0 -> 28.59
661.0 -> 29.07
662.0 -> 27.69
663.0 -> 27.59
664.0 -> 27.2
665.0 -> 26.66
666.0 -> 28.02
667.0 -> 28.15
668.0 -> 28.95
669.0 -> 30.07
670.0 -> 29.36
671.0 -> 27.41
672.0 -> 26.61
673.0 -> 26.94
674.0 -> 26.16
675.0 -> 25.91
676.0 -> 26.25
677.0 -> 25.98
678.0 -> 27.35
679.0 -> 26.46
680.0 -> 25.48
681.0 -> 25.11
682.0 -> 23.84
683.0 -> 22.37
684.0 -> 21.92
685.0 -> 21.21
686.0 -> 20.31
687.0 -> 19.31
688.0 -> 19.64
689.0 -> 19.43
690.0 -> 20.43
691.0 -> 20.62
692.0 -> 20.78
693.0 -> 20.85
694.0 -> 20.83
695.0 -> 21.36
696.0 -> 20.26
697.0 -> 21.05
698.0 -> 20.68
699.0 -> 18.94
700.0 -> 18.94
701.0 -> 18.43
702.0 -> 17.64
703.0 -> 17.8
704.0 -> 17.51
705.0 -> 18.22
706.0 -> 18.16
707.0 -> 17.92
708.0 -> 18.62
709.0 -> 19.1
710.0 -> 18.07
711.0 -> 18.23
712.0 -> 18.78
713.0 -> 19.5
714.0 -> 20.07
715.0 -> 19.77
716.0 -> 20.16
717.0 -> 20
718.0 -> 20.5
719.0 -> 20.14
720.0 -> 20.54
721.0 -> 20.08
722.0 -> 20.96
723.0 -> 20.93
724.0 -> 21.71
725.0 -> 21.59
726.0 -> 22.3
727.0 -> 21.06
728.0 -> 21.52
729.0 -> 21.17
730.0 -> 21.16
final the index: 0.5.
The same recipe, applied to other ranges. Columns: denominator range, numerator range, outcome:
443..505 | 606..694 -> 0.54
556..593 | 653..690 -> 0.51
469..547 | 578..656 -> 0.77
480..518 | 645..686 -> 0.47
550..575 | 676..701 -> 0.43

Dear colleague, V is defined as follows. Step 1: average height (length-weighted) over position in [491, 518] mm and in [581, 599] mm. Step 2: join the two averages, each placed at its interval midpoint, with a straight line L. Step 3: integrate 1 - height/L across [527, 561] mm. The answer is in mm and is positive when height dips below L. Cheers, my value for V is 1.00 mm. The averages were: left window 60.8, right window 52.7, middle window 55.4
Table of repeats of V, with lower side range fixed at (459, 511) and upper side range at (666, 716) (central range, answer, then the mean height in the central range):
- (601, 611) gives -4.3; 56.4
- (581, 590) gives -1.9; 52.7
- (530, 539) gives -0.9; 59.6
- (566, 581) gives -1.6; 50.8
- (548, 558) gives -0.2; 51.2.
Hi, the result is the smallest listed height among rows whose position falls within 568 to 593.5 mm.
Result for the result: 48.52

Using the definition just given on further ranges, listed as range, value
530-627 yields 44.26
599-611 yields 54.25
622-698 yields 19.31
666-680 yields 25.48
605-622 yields 47.46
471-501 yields 58.61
